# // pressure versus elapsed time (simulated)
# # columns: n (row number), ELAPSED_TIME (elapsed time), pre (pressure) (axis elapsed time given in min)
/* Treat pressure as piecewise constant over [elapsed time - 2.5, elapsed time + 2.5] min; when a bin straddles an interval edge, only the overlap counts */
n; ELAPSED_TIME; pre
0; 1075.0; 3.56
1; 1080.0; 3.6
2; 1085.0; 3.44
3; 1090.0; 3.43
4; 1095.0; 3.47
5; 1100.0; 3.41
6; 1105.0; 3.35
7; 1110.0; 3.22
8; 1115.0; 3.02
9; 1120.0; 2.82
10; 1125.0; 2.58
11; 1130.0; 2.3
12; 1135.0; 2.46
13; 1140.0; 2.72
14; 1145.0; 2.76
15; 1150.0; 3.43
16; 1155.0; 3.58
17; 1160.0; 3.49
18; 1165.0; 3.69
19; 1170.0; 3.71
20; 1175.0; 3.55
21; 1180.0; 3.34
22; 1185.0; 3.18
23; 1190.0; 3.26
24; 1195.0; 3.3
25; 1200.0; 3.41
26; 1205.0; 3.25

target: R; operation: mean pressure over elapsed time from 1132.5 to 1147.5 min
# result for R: 2.65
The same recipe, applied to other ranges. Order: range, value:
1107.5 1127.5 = 2.91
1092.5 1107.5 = 3.41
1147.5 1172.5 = 3.58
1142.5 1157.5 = 3.26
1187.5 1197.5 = 3.28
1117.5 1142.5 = 2.58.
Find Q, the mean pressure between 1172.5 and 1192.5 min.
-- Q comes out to 3.33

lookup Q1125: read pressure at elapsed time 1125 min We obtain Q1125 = 2.58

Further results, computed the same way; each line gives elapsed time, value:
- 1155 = 3.58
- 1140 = 2.72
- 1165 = 3.69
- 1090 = 3.43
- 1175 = 3.55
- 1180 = 3.34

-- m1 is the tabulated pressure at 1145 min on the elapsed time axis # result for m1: 2.76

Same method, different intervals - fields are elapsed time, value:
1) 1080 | 3.6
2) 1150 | 3.43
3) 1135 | 2.46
